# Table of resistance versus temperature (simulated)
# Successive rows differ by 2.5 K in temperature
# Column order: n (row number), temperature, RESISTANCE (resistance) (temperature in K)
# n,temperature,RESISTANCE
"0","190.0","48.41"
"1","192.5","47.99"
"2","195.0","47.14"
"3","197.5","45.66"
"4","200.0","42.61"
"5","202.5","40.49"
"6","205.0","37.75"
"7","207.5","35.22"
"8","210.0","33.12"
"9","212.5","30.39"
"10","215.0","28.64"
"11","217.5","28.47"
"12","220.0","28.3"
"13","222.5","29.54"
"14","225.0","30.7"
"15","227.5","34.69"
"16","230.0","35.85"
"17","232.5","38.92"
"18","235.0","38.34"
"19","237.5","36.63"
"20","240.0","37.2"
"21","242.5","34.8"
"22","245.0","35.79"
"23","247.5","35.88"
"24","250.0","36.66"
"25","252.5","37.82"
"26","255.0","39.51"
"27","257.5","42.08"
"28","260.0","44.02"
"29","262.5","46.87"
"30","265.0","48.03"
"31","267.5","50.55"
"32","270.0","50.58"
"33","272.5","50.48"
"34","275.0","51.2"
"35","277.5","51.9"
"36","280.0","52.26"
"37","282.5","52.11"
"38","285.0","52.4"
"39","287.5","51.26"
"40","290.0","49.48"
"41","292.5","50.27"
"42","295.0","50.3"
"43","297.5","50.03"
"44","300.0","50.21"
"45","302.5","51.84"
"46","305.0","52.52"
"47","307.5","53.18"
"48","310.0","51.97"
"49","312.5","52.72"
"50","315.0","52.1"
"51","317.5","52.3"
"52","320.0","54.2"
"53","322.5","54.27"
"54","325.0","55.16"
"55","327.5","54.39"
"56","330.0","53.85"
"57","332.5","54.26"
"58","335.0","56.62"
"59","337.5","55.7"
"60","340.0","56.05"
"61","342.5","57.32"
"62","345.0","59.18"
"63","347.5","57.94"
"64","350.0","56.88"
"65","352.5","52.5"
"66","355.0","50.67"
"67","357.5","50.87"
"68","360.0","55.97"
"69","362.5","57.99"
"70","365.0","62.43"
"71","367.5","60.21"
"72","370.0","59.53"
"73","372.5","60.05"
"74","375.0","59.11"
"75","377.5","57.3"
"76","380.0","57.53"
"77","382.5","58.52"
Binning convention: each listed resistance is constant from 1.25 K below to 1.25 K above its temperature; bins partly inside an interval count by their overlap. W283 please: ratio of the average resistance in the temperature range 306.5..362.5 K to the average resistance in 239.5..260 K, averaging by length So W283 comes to 1.44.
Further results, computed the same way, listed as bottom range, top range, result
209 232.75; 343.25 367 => 1.78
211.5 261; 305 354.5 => 1.55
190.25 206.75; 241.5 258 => 0.86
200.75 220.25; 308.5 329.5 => 1.60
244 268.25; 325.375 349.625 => 1.35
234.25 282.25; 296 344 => 1.23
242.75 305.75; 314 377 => 1.19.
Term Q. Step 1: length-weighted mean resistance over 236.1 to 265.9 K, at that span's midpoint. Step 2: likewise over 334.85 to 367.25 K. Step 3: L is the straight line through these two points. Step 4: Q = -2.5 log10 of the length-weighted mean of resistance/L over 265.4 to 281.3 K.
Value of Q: -0.18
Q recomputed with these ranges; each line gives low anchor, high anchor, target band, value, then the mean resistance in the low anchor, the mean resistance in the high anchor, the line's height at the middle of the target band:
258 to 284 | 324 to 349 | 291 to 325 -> 0.02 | 49.6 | 56.1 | 53.3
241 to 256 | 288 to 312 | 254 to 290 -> -0.13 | 36.7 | 51.1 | 43.3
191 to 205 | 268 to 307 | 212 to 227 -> 0.48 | 44.2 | 51.2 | 45.9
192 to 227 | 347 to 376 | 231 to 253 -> 0.10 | 35.9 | 57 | 40.4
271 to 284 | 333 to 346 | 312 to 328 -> 0.03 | 51.6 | 56.8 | 55.1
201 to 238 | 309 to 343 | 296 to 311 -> -0.03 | 33.8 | 54.3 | 50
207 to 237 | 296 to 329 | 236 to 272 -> -0.04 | 32.7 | 52.7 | 39.8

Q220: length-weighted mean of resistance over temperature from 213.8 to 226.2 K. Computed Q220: 29.1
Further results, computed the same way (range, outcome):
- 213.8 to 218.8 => 28.6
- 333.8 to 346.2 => 57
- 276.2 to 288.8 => 52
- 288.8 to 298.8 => 50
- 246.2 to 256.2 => 37.4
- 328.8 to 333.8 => 54.1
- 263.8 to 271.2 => 49.7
